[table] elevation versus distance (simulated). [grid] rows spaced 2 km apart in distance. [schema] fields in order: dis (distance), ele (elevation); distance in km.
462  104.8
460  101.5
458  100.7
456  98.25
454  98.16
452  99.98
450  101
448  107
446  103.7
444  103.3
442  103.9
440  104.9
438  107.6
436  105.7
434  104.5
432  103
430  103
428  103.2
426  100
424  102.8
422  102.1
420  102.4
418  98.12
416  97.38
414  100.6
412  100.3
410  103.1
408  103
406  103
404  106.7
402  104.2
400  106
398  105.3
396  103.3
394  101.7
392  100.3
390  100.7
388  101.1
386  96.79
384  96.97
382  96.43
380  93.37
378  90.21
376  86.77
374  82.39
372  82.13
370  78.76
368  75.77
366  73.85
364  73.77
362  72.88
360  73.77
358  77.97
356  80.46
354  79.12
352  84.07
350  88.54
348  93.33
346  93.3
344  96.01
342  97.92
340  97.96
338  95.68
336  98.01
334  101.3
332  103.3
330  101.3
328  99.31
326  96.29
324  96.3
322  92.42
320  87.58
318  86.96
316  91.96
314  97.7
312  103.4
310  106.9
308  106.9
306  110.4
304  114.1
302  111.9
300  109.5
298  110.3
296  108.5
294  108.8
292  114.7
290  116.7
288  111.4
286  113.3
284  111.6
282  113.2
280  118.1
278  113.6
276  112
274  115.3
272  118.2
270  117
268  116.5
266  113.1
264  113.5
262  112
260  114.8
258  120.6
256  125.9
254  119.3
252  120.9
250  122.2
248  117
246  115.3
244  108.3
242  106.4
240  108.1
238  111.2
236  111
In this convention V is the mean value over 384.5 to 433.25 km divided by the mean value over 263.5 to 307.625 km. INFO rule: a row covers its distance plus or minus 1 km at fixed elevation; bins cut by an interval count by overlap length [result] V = 0.90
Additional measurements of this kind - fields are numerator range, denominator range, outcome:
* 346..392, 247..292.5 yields 0.74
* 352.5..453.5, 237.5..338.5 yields 0.88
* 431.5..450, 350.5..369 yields 1.36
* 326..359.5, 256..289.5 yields 0.81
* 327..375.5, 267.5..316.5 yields 0.79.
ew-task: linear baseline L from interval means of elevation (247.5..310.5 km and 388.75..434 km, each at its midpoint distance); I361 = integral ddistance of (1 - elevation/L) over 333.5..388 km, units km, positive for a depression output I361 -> 9.9 km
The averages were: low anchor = 114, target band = 87.4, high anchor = 102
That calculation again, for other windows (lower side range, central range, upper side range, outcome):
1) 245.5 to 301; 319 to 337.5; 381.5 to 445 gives 2.1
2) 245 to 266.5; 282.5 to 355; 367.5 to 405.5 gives 4.1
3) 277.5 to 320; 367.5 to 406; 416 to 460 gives 3.2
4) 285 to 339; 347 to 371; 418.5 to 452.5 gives 5.6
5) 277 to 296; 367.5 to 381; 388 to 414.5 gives 2.7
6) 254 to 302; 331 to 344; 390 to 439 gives 1.2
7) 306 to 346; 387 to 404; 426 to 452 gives -0.2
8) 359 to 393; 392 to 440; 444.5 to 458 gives -4.3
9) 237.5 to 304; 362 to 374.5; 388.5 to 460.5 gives 3.5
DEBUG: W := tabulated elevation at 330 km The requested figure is 101.3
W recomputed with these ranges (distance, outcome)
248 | 117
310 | 106.9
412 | 100.3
